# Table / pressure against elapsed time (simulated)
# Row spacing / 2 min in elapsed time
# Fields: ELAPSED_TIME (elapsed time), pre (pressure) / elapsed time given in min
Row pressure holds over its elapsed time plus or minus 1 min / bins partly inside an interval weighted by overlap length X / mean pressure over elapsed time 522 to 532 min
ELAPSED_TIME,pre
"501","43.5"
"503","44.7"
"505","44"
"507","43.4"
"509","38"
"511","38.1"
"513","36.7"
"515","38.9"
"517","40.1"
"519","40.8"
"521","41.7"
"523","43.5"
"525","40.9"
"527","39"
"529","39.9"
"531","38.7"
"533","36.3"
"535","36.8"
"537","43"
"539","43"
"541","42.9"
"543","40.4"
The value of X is 40.4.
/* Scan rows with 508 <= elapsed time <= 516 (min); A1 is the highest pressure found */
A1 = 38.9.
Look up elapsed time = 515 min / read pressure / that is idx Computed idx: 38.9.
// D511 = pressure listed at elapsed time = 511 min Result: 38.1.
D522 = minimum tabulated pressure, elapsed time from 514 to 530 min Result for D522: 38.9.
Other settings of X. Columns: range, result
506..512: 39.8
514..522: 40.4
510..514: 37.4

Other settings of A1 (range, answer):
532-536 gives 36.8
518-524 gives 43.5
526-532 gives 39.9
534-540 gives 43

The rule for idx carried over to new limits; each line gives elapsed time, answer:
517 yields 40.1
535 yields 36.8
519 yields 40.8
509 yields 38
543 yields 40.4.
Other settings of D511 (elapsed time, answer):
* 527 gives 39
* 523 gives 43.5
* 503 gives 44.7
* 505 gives 44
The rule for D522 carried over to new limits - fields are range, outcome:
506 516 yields 36.7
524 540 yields 36.3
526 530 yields 39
